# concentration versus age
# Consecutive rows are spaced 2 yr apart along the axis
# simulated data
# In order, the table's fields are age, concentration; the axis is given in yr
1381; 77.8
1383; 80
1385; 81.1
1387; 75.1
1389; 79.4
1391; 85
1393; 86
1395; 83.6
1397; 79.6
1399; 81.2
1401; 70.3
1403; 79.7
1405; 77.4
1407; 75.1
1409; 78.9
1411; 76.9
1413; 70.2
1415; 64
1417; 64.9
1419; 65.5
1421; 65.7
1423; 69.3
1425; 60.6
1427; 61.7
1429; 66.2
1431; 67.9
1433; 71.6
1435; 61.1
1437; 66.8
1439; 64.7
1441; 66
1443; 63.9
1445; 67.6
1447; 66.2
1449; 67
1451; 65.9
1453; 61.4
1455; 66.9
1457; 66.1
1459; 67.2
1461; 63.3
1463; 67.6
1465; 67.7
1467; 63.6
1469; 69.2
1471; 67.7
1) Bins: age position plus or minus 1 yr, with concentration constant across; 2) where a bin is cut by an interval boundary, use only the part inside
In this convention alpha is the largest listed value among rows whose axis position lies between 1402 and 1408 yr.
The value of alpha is 79.7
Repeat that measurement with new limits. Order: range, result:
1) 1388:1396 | 86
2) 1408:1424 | 78.9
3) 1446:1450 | 67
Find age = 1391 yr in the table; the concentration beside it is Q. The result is 85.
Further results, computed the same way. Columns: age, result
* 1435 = 61.1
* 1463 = 67.6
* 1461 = 63.3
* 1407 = 75.1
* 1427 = 61.7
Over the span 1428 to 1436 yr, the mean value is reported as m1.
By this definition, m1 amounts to 66.7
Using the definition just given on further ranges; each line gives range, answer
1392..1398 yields 83.1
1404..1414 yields 75.7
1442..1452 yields 66.1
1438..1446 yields 65.6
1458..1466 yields 66.5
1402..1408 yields 77.4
